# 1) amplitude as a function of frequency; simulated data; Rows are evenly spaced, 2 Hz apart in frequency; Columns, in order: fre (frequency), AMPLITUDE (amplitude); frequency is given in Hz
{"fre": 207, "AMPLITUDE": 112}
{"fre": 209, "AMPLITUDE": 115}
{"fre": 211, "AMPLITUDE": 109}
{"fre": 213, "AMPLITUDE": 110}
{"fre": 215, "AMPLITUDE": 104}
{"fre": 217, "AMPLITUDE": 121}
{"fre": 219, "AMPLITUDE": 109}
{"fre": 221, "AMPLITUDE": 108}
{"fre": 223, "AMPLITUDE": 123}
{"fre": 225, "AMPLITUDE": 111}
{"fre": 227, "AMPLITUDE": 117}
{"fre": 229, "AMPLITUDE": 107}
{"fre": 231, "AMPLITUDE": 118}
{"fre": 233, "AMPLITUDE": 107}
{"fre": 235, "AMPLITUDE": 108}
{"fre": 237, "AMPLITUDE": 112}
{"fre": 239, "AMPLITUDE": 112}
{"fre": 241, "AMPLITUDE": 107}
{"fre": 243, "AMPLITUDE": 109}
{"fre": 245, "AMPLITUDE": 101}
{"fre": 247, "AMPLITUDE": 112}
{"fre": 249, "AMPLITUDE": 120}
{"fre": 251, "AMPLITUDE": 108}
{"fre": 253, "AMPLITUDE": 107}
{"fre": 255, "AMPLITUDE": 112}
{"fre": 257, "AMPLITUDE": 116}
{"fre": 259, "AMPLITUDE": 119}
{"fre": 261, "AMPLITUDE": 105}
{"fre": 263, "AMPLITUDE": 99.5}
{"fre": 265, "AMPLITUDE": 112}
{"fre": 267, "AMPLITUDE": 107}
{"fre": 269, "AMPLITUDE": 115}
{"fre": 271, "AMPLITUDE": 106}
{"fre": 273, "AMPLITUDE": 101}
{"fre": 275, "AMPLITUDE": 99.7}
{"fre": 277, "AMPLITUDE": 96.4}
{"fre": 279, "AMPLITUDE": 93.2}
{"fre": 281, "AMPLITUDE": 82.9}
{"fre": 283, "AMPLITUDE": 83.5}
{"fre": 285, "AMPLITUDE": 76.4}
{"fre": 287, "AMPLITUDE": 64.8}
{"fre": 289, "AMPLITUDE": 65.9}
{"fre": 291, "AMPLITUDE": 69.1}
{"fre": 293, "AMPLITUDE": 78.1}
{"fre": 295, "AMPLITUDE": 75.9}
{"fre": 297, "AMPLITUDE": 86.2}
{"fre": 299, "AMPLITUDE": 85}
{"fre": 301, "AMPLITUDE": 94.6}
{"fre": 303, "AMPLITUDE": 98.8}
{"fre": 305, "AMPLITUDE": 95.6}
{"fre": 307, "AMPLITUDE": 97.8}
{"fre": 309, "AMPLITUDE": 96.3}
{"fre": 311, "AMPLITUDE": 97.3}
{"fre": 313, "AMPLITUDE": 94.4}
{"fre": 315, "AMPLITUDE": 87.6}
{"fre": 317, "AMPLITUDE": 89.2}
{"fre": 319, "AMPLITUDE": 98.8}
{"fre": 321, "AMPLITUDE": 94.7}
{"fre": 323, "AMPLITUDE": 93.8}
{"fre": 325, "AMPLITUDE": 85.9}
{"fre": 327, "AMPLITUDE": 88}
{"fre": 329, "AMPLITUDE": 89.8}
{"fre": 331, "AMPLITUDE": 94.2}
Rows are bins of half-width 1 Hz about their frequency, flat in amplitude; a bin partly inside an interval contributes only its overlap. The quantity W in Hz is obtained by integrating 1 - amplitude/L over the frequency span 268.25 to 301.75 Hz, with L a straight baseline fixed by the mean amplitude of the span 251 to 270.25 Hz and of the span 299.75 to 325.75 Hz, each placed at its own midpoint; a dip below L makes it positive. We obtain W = 5.4 Hz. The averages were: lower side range 110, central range 86.4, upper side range 94.2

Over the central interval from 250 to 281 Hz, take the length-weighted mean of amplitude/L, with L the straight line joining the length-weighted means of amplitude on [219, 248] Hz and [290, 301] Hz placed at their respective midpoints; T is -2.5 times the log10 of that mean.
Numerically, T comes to -0.11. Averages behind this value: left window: 111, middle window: 106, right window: 80.3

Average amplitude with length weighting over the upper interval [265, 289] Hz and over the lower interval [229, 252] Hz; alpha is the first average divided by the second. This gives 0.8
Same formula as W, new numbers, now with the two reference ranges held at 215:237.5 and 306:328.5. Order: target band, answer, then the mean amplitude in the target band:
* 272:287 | 1.8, 88.7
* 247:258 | -0.6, 113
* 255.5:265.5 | -0.5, 110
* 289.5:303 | 2.1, 82.2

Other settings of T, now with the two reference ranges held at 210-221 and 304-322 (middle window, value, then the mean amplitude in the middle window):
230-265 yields -0.05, 110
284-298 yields 0.31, 73.8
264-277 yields -0.05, 106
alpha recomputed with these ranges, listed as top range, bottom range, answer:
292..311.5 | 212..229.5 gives 0.80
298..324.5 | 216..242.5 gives 0.84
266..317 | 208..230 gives 0.80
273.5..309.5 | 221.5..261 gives 0.77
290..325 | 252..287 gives 0.89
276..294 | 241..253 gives 0.72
